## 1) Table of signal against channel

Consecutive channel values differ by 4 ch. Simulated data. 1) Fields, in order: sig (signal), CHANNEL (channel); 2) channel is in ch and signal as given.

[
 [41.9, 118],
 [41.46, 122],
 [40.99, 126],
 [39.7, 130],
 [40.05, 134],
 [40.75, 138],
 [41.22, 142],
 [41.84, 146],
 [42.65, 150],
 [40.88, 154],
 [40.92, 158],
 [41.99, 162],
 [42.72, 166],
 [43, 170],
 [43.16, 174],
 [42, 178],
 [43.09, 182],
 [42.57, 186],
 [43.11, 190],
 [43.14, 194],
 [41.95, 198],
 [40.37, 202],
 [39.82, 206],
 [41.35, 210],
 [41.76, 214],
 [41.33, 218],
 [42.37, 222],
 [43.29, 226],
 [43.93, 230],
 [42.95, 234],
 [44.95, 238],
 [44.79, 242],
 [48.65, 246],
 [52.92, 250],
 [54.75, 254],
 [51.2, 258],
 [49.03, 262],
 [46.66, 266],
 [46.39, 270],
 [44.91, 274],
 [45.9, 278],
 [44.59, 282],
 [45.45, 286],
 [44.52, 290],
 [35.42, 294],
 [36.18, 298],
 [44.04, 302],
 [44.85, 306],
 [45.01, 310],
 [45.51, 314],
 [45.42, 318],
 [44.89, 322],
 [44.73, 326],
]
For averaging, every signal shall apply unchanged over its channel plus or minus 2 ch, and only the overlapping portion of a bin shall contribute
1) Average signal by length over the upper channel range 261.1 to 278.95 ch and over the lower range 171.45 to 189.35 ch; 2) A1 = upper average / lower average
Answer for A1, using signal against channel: 1.09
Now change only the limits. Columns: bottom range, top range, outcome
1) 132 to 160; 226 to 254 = 1.13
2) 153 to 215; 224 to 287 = 1.12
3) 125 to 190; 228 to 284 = 1.13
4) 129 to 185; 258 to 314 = 1.06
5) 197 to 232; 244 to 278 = 1.18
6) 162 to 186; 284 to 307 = 0.97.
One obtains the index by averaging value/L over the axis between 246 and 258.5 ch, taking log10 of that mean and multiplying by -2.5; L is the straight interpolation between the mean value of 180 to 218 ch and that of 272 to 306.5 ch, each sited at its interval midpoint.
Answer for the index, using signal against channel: -0.231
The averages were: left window 41.9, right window 42.8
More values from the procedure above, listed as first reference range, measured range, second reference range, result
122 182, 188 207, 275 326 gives 0.01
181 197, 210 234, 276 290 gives 0.03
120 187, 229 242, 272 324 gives -0.03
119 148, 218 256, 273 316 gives -0.09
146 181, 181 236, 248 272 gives 0.09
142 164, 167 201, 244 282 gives 0.02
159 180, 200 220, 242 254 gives 0.14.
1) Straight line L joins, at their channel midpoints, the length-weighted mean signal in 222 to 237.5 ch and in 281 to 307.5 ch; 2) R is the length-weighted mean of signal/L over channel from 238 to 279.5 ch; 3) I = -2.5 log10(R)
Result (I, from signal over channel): -0.133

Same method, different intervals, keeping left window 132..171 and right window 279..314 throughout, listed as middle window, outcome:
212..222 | 0.010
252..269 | -0.181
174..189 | -0.022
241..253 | -0.172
